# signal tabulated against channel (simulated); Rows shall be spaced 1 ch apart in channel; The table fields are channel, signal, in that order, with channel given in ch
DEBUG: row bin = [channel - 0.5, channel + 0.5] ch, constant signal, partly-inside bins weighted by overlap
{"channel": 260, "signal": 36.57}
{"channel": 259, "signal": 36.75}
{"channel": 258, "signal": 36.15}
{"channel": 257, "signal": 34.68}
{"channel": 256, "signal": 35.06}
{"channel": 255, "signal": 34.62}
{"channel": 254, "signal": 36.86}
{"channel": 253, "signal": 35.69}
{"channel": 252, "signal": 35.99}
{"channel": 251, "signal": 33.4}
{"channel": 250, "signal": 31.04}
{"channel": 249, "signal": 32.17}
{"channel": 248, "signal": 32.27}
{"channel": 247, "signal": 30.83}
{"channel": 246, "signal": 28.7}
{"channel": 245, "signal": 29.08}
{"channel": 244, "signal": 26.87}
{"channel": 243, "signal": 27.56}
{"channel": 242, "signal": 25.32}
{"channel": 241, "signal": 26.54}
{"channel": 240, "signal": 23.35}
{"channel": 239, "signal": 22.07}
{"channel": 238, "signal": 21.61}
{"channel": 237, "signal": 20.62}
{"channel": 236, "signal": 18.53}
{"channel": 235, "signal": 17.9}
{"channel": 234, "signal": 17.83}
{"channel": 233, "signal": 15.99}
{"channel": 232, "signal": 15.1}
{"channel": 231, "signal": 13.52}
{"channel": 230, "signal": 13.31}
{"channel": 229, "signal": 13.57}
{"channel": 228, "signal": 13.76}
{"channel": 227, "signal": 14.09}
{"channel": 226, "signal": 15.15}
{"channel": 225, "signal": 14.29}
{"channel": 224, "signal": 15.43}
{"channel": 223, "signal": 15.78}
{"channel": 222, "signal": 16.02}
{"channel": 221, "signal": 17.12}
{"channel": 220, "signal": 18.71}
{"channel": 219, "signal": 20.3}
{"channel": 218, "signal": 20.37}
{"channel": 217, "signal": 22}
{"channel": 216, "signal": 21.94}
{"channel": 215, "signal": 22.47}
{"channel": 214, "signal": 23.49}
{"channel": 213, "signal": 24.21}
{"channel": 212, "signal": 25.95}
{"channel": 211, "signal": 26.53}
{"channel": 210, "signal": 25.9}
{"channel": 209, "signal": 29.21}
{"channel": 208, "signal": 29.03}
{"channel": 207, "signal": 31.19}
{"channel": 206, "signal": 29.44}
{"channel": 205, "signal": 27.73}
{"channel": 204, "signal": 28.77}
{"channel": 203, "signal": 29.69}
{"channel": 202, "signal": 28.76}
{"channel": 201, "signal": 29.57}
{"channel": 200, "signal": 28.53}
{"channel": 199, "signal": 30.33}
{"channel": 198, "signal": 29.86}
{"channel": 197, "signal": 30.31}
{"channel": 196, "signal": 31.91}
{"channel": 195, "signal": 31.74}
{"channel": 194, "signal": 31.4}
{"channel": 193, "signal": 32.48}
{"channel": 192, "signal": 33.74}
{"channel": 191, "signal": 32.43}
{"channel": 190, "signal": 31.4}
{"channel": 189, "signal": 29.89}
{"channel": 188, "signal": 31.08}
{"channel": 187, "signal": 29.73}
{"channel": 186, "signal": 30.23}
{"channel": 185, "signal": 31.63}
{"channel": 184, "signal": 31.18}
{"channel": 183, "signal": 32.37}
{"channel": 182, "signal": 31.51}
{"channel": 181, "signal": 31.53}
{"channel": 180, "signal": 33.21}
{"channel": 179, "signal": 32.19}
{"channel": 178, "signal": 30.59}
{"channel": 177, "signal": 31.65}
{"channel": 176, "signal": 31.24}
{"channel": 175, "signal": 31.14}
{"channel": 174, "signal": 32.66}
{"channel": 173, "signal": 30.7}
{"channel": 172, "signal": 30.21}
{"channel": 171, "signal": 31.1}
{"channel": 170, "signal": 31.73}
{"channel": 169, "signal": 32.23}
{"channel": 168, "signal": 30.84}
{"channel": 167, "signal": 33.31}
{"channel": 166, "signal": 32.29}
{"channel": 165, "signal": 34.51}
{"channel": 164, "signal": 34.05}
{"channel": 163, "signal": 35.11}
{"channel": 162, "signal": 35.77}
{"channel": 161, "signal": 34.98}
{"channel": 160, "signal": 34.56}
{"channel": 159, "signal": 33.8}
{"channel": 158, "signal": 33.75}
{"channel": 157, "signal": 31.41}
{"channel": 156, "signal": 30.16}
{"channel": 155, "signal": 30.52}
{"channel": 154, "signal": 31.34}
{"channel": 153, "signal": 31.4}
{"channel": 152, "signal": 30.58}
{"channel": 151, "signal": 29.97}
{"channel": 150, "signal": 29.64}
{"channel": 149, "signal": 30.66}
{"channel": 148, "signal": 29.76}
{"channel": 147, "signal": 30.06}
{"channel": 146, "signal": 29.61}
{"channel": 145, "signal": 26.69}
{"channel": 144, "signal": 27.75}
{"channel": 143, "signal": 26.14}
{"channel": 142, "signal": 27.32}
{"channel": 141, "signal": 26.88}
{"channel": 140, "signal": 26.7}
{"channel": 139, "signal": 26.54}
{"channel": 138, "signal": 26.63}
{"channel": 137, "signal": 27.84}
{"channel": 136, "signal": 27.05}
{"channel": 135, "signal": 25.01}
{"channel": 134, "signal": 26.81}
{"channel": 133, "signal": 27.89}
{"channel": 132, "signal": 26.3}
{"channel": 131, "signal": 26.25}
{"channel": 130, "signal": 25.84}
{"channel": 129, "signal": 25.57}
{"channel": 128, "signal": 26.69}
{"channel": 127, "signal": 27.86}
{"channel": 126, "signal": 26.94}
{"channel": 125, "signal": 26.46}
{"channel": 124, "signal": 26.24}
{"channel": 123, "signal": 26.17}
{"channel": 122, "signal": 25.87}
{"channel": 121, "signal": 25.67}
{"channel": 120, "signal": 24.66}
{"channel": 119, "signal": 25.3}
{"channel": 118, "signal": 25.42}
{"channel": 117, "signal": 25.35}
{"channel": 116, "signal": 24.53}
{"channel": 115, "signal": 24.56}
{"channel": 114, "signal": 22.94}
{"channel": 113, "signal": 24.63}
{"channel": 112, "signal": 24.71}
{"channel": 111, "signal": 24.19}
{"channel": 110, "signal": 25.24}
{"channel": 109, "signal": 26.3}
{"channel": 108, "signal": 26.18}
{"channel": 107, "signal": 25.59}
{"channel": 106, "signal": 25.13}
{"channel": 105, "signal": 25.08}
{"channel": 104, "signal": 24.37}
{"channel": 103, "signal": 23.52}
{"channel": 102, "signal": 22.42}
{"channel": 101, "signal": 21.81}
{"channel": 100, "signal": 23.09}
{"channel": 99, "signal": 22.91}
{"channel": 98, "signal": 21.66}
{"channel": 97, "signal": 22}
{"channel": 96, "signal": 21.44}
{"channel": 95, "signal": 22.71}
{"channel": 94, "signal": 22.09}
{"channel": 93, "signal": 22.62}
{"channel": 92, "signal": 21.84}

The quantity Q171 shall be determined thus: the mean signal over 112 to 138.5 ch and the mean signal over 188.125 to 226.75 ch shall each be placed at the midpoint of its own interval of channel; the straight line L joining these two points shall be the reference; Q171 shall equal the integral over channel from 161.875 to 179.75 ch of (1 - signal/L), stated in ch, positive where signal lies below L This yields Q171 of -4.4 ch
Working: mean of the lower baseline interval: 25.9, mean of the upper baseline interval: 25.8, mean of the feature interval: 32.2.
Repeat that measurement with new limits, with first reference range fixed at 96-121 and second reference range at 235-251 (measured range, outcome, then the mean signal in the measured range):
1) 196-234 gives 5.07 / 22.4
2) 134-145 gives -0.92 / 26.8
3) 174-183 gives -2.27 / 31.7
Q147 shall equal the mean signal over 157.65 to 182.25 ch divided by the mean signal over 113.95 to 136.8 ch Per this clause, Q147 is 1.25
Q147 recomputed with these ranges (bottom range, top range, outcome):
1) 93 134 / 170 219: 1.19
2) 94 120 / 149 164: 1.35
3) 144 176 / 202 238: 0.66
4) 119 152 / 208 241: 0.72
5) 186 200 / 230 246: 0.69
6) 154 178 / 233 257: 0.86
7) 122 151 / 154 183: 1.19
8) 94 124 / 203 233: 0.86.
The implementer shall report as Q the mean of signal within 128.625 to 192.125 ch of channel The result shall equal 30.4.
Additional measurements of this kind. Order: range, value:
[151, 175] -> 32.4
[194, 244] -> 22.8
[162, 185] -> 32.1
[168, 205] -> 31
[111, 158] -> 27.3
